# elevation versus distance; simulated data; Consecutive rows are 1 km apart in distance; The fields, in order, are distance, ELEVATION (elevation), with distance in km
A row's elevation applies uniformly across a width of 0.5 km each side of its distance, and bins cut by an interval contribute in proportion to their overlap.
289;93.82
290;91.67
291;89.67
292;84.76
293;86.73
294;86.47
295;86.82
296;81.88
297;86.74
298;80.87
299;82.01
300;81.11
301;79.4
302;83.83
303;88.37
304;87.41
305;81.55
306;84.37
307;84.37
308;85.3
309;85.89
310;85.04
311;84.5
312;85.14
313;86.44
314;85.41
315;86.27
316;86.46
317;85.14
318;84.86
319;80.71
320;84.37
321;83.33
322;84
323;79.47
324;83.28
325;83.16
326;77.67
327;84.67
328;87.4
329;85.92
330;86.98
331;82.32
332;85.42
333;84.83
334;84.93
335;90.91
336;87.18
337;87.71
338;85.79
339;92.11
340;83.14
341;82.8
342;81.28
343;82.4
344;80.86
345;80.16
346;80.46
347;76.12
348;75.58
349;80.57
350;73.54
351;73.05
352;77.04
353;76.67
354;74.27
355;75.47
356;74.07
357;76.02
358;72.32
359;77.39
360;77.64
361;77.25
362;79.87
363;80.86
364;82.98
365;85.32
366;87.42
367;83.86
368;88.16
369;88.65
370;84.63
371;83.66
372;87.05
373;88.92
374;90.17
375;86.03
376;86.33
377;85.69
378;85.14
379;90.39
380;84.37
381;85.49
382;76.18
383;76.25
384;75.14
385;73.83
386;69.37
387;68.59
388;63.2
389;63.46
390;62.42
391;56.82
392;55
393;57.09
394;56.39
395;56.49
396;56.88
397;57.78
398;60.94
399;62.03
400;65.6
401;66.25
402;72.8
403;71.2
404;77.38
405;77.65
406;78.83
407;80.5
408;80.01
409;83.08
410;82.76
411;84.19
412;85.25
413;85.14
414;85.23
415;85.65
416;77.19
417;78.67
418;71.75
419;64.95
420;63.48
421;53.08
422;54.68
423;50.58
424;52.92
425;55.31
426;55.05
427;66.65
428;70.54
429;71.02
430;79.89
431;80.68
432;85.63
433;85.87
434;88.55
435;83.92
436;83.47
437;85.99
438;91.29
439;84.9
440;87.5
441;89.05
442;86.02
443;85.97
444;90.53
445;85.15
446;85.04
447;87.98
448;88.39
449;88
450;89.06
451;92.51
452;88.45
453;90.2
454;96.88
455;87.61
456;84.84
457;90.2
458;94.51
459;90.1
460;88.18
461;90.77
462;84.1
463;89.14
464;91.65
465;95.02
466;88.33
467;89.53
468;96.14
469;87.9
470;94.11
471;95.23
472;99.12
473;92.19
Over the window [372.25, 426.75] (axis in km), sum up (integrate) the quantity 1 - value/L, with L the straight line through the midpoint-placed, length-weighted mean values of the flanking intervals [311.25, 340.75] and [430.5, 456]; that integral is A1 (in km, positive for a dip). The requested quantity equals 9.3 km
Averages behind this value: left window 85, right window 87.5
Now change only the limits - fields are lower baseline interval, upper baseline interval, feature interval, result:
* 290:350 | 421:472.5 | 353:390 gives 1.8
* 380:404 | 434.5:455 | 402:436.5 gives 1.2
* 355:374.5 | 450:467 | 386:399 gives 3.8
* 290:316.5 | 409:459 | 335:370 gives 1.1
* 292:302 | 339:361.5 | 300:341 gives -1.9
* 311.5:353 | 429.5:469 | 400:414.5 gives 1.3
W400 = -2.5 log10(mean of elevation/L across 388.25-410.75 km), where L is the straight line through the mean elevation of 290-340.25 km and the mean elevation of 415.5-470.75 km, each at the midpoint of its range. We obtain 0.22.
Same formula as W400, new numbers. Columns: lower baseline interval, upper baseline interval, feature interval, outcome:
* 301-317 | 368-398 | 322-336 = -0.03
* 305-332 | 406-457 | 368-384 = -0.04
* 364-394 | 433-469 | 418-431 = 0.33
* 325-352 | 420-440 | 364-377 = -0.10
